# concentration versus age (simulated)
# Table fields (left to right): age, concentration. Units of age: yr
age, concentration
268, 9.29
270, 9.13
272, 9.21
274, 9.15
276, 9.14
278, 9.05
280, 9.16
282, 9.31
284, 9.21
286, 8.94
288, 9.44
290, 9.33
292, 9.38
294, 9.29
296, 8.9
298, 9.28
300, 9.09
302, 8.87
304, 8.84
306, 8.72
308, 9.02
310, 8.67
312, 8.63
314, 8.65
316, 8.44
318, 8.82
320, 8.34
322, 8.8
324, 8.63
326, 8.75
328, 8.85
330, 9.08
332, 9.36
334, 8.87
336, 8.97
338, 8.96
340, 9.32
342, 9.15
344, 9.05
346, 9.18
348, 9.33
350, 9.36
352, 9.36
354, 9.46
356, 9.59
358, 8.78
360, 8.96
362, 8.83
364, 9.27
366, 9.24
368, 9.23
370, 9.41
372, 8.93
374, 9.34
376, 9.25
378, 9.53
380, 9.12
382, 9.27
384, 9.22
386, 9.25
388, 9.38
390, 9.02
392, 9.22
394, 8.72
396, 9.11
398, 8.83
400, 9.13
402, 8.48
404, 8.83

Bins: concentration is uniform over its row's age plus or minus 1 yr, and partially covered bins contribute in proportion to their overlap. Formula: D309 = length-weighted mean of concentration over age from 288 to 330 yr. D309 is 8.88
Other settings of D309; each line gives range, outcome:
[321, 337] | 8.91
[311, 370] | 9.02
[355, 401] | 9.16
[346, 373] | 9.21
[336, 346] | 9.11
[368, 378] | 9.26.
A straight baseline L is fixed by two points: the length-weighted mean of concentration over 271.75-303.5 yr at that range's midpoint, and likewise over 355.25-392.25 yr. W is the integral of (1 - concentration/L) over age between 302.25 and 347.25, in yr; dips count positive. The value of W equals 1.5 yr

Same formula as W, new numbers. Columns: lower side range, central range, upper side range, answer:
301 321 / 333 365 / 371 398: -0.8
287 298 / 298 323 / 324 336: 1.0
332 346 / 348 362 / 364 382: -0.1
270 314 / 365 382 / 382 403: -0.4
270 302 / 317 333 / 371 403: 0.6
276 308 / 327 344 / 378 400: 0.1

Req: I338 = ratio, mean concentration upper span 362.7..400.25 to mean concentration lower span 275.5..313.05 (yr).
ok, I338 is 1.01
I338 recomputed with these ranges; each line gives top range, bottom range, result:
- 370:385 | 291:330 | 1.05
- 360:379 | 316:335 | 1.05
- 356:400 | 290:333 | 1.03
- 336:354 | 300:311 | 1.04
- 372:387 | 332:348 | 1.02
